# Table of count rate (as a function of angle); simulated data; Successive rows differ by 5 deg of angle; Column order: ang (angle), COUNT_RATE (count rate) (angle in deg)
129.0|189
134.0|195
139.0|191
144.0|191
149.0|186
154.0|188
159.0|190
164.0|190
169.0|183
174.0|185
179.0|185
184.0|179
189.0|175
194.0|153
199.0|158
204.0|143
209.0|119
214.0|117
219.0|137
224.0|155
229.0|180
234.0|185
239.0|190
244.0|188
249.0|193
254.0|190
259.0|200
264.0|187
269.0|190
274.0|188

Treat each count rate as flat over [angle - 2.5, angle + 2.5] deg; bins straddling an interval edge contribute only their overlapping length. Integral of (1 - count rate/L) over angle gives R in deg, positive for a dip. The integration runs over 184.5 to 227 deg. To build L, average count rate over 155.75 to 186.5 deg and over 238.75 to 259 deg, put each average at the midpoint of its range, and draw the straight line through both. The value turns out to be 9.35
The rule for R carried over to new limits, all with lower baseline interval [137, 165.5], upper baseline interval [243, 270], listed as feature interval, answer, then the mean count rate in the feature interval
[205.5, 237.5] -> 6.9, 150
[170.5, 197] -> 2.0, 175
